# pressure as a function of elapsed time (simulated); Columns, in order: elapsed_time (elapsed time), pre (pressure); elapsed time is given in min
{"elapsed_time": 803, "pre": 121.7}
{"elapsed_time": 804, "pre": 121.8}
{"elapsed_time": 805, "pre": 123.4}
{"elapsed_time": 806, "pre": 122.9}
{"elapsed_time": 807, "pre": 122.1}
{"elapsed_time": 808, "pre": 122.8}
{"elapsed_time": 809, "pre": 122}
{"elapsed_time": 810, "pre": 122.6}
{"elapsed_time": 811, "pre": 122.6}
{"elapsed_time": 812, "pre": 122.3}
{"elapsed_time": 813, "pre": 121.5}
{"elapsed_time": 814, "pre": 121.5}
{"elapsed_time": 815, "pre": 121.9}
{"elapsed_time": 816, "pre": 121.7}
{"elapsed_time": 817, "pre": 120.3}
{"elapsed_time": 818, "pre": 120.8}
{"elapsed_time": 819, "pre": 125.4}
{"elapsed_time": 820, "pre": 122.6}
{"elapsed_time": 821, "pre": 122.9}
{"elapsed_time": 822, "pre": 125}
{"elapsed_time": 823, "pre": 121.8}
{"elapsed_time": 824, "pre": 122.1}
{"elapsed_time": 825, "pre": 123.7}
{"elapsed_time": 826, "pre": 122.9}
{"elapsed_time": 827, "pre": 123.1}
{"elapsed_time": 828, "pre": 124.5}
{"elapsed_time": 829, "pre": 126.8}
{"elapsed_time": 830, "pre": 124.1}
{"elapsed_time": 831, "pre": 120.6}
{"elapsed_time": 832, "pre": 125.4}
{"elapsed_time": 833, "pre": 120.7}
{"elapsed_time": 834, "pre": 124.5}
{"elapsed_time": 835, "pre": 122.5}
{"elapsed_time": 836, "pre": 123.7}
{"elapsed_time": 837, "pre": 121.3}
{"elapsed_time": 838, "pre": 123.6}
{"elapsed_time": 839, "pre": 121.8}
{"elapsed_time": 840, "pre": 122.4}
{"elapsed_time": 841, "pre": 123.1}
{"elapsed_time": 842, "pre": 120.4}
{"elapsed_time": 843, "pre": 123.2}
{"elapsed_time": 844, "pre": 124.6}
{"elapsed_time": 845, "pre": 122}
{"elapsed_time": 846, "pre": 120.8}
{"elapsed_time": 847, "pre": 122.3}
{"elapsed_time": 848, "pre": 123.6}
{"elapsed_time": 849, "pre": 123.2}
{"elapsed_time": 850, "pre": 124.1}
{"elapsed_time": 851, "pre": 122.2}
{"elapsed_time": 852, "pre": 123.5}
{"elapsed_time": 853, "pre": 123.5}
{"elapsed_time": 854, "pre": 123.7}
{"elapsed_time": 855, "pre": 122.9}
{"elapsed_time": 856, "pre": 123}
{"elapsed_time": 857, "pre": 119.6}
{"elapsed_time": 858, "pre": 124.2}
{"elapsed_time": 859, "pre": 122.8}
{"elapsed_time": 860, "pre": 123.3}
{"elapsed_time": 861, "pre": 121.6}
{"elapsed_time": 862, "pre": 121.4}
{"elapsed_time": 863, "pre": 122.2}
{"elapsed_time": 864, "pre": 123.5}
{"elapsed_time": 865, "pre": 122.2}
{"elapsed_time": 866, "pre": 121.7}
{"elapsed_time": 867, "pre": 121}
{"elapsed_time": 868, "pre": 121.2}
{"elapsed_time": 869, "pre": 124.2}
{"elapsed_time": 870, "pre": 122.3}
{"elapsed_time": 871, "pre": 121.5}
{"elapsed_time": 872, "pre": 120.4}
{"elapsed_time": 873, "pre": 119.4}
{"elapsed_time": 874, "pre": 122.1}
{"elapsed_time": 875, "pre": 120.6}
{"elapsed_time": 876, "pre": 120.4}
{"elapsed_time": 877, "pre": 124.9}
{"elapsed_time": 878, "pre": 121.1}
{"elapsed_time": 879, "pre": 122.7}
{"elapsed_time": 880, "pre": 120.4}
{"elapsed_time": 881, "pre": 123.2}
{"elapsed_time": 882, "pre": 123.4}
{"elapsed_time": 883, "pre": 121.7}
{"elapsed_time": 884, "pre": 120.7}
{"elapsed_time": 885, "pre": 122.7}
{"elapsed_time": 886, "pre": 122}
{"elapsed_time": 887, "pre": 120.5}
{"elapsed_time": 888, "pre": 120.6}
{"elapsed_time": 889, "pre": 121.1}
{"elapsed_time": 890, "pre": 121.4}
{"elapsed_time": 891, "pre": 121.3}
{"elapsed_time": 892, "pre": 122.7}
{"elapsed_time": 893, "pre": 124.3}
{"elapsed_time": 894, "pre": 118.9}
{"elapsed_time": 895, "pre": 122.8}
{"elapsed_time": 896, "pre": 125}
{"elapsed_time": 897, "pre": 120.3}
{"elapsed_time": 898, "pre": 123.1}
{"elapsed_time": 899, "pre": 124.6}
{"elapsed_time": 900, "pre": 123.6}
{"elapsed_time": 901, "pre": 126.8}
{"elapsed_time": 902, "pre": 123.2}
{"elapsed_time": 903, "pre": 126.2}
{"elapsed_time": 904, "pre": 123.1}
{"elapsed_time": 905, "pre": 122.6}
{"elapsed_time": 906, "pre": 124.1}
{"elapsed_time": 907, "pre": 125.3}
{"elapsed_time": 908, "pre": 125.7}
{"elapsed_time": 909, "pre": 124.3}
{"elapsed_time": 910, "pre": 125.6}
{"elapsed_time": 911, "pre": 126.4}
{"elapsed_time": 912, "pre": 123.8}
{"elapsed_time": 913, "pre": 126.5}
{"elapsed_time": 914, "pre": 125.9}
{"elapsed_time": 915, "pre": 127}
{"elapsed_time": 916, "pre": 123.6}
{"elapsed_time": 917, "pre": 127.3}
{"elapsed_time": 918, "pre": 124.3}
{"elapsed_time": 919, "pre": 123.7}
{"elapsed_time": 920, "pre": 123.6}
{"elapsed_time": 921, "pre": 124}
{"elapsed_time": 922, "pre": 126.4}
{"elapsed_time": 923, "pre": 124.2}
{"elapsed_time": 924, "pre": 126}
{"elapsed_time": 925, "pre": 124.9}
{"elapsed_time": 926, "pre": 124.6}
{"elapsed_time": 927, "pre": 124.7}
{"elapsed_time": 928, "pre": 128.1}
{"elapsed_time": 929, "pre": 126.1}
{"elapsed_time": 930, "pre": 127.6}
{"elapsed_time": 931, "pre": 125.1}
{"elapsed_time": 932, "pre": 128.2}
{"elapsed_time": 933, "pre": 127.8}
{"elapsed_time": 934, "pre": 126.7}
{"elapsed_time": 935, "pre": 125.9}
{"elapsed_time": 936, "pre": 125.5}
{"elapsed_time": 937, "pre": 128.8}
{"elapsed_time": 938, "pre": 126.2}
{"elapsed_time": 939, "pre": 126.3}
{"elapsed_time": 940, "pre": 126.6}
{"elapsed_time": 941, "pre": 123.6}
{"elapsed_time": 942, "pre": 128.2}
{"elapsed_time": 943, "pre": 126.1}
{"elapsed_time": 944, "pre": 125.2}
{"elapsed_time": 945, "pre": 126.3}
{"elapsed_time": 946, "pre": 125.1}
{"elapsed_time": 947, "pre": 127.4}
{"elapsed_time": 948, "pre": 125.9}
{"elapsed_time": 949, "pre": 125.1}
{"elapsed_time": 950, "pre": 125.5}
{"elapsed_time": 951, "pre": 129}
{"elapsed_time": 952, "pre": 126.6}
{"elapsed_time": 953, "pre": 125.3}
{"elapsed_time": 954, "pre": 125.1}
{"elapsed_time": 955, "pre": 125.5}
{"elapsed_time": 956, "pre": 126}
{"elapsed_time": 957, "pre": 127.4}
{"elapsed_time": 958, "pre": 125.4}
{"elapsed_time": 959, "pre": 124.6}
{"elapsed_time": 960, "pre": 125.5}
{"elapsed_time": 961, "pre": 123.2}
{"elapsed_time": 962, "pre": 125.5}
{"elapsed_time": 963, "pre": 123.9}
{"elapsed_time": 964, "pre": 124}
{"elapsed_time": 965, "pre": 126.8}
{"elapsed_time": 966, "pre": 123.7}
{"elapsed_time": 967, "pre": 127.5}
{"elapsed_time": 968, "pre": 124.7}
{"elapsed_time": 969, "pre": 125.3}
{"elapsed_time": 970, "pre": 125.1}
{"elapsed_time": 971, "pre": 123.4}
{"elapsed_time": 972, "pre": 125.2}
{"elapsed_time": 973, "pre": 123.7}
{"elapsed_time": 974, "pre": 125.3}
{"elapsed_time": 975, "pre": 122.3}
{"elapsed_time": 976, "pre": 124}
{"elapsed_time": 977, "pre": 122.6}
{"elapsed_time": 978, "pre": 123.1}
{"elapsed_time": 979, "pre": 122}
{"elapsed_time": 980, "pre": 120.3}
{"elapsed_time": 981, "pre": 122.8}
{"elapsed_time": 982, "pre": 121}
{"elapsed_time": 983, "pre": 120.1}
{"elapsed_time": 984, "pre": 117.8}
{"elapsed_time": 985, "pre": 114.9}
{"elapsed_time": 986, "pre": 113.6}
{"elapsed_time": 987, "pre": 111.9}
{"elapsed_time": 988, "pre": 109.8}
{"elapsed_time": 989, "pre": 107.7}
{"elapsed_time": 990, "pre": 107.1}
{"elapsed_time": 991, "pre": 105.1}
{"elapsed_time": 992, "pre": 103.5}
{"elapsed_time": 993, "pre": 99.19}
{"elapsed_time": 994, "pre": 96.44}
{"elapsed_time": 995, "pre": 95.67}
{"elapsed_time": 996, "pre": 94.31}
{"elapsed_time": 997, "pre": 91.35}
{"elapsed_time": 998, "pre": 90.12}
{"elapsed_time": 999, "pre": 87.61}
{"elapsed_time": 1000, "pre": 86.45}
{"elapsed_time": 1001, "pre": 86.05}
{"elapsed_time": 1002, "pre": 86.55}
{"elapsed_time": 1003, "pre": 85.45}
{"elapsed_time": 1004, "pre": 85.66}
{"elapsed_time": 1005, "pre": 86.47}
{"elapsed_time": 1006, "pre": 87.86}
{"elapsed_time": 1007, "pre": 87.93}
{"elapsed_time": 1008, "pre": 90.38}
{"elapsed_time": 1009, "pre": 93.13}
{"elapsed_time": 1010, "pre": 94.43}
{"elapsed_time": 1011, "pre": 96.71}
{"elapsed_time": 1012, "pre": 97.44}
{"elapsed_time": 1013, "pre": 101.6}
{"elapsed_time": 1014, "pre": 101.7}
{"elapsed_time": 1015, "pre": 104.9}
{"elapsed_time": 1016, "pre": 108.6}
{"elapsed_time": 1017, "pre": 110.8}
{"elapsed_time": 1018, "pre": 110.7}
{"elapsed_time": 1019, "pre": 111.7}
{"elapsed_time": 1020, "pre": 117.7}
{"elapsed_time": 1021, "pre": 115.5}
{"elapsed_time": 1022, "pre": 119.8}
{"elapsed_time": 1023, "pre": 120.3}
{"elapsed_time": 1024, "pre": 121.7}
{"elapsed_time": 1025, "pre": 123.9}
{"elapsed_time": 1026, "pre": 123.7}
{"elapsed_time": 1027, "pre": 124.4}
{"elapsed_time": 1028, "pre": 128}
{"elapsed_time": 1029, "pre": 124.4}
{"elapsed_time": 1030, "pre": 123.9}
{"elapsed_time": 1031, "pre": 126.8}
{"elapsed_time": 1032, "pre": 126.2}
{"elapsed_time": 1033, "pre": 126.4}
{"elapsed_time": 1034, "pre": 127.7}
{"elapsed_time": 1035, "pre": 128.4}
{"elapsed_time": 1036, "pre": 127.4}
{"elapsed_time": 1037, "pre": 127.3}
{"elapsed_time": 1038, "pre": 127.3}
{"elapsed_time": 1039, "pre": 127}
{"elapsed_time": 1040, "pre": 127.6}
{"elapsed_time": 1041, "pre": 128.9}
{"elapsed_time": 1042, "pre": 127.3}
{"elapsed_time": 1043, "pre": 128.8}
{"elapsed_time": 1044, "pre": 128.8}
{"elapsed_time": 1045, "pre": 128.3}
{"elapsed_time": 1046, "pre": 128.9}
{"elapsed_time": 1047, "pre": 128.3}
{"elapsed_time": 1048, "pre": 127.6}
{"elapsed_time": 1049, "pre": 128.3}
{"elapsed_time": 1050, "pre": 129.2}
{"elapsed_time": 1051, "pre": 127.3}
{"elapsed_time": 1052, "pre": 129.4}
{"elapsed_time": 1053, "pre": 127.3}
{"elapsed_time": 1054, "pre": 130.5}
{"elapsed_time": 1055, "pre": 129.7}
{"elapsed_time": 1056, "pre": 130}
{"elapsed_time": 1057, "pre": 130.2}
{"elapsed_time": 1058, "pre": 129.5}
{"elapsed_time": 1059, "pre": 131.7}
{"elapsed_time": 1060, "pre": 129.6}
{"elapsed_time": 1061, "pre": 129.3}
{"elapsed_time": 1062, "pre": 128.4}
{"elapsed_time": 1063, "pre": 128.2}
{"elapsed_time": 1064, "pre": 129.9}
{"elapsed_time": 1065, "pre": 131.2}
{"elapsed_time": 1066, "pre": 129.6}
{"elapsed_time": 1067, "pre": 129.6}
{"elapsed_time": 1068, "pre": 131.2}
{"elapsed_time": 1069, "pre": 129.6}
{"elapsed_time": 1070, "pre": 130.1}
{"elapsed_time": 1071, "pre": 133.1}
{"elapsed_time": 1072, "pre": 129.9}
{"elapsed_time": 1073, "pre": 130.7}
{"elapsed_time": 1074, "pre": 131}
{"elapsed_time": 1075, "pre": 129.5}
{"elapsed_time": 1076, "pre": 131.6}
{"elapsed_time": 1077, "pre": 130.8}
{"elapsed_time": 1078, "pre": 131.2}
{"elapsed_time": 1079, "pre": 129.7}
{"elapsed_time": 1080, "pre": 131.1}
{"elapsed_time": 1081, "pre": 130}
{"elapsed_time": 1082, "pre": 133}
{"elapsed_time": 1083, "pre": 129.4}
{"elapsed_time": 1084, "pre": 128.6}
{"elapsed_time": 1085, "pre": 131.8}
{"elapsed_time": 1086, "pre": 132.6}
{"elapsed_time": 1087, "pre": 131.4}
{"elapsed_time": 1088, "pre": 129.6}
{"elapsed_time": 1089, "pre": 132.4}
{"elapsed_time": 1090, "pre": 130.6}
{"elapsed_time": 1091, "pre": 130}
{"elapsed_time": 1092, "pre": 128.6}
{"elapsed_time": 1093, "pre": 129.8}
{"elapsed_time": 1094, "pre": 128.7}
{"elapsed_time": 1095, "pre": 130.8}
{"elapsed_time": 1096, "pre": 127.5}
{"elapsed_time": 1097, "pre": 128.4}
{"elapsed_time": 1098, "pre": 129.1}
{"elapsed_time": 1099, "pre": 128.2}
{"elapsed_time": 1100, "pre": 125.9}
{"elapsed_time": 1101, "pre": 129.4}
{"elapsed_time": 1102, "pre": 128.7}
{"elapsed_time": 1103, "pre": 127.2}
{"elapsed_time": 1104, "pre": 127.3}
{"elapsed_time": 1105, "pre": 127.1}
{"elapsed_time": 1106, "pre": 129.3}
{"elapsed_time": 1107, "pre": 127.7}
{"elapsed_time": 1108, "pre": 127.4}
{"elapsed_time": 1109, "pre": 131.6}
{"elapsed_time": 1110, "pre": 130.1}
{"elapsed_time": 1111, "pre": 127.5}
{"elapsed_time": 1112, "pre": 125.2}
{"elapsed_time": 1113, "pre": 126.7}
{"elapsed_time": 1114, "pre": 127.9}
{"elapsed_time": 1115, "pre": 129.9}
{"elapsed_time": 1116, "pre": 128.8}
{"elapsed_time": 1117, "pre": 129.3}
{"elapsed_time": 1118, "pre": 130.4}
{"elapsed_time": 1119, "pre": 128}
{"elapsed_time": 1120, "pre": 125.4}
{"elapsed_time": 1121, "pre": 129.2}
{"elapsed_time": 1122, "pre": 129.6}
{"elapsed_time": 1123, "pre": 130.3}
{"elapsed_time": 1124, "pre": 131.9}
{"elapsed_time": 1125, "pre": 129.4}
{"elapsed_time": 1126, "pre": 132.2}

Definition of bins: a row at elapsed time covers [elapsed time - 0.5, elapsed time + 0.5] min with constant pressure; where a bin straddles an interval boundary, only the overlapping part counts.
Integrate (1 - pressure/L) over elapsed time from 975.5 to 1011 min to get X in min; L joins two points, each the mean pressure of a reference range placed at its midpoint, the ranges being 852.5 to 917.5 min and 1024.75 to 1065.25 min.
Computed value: 6.67 min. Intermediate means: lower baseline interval 123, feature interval 103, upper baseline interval 128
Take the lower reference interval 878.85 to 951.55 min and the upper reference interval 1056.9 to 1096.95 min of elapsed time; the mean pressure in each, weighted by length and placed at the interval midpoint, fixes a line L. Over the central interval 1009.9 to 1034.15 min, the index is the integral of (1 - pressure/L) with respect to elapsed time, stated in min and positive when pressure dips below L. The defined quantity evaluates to 2.4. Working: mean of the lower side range 125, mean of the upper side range 130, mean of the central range 116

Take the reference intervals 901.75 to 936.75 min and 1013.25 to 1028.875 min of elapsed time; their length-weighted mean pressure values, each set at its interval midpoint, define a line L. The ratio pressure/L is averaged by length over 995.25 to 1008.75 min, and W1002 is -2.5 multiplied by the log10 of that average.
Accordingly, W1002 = 0.31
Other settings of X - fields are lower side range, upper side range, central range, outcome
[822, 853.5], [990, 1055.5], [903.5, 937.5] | -2.1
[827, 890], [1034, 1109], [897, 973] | -0.3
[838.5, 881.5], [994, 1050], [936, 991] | -3.6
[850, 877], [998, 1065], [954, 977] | -1.2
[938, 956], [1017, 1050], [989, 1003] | 3.4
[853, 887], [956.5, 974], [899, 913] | -0.2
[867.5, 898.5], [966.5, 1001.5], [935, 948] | -1.1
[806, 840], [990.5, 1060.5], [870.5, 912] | -1.0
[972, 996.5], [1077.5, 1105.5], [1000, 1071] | 1.7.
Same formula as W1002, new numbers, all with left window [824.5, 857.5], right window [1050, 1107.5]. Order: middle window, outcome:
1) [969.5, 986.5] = 0.05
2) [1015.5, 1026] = 0.10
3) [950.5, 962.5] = 0.00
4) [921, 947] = 0.00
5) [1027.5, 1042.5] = 0.01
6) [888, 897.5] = 0.02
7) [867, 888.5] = 0.02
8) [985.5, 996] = 0.21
